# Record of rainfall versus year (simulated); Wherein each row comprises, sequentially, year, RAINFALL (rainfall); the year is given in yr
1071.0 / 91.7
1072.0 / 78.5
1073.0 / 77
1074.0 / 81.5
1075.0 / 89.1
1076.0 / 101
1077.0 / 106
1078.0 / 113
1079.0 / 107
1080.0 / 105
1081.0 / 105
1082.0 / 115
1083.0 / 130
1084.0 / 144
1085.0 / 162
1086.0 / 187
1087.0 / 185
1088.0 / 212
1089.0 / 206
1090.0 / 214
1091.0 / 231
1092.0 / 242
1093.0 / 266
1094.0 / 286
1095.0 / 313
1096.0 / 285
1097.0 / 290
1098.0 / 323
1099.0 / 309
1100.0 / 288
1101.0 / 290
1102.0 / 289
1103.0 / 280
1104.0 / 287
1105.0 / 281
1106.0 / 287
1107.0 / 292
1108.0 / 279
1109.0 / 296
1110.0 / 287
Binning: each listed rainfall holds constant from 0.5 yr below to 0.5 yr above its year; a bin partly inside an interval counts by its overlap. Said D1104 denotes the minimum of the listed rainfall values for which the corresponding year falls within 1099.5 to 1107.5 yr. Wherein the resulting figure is 280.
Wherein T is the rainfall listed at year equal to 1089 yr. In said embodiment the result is 206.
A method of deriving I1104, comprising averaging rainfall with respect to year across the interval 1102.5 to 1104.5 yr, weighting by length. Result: 284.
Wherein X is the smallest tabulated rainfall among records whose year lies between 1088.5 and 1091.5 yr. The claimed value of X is 206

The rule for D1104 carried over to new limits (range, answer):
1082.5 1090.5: 130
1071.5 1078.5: 77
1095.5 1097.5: 285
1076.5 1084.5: 105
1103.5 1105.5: 281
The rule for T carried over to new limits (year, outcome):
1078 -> 113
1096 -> 285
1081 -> 105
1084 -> 144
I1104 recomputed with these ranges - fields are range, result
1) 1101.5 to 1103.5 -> 284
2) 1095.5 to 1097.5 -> 288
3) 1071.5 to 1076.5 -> 85.4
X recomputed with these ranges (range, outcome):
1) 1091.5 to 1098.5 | 242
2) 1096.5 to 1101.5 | 288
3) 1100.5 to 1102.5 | 289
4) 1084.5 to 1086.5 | 162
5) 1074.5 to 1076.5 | 89.1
